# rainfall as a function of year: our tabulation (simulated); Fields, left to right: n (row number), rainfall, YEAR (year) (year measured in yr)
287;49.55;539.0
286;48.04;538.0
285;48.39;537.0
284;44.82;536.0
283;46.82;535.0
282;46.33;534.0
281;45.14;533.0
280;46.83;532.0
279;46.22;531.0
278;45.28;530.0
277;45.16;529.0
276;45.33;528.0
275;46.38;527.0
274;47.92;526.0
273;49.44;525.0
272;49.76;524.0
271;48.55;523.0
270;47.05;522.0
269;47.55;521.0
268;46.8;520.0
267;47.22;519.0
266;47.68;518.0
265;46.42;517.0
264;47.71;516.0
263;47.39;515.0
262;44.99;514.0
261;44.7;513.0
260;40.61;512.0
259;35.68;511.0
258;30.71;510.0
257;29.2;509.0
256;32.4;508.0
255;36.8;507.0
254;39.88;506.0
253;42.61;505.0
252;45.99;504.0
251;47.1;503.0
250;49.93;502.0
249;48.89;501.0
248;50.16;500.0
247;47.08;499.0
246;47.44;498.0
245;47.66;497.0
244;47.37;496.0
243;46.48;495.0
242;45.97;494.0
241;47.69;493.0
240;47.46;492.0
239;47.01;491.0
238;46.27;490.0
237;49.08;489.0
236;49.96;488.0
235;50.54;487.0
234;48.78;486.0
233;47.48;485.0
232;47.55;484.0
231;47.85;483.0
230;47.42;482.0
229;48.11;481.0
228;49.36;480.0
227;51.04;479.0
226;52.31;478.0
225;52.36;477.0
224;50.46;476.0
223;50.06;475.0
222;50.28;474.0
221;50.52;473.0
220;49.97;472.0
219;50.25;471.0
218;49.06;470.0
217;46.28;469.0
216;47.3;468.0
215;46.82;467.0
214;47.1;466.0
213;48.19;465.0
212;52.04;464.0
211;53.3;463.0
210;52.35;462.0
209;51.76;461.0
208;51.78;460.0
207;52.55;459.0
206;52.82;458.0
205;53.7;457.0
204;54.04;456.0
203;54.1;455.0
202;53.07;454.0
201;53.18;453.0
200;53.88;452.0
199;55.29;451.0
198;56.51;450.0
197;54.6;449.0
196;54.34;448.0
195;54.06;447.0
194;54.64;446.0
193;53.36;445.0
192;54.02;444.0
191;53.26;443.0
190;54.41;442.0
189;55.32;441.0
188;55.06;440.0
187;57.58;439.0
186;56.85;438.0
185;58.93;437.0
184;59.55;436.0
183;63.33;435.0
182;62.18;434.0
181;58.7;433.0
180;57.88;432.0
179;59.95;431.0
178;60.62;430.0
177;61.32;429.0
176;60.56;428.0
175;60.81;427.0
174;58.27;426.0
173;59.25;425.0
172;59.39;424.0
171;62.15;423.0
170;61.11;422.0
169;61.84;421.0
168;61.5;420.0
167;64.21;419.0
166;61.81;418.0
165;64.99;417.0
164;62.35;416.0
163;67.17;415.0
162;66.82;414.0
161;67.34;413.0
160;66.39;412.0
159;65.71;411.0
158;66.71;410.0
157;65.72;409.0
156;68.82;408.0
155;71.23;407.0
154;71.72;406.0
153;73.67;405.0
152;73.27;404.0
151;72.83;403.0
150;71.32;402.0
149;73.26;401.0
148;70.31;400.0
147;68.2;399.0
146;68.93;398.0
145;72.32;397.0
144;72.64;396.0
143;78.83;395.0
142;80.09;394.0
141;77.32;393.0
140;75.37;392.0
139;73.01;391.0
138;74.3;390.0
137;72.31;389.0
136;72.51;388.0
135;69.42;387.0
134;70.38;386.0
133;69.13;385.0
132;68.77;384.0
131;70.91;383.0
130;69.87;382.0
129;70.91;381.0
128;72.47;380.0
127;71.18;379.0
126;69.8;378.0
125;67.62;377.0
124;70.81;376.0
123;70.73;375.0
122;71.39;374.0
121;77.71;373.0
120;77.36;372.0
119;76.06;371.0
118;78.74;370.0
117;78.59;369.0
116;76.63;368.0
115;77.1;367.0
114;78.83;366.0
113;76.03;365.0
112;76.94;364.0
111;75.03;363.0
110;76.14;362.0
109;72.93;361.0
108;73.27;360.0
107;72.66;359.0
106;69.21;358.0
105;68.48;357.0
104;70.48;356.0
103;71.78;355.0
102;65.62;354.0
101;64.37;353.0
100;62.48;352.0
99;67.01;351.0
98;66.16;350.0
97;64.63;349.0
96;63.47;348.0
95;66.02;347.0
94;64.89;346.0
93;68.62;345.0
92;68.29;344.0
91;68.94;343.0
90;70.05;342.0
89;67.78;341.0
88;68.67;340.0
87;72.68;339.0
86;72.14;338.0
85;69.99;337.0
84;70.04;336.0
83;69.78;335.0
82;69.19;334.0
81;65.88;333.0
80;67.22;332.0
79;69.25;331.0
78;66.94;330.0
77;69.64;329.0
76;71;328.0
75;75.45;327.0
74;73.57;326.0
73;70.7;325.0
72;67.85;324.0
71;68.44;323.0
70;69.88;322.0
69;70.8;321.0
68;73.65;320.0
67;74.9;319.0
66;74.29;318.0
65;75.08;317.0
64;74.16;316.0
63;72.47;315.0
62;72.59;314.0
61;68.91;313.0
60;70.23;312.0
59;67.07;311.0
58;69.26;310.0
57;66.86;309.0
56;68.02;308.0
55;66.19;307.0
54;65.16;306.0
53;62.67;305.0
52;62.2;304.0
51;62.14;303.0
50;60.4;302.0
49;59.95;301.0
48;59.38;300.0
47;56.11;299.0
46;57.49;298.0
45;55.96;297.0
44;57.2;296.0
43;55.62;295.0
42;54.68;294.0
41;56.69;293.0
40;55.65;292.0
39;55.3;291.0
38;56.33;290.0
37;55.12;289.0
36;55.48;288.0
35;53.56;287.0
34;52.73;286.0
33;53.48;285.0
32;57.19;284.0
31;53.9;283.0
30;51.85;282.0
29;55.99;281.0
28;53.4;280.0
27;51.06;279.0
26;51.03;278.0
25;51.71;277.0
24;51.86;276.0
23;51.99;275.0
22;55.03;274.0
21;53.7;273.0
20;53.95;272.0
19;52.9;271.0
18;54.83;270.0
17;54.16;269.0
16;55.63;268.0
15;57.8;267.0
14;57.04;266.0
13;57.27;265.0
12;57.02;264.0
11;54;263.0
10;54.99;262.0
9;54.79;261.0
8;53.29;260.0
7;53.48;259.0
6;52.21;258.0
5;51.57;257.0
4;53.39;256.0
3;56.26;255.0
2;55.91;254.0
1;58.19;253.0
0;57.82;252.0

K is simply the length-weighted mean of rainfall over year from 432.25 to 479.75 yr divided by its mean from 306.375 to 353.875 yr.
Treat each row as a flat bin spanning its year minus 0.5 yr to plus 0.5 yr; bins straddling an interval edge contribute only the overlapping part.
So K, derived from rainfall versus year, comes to 0.8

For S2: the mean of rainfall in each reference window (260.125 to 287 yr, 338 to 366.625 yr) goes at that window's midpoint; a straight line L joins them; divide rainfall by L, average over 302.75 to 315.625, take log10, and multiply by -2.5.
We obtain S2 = -0.10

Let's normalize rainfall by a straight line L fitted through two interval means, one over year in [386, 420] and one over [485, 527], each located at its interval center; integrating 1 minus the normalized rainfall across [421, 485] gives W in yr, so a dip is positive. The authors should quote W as 4.6 yr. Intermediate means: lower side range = 70.2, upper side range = 45.4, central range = 54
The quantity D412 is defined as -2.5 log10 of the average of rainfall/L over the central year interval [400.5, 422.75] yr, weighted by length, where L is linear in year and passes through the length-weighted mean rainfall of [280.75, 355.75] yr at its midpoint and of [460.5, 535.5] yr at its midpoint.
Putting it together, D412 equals -0.205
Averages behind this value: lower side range 65.1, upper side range 46.9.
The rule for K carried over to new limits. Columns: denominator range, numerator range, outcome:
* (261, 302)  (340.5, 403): 1.30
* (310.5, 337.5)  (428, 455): 0.80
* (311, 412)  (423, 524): 0.71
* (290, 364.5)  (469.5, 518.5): 0.69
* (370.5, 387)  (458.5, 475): 0.70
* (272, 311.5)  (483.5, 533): 0.79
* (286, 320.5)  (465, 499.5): 0.77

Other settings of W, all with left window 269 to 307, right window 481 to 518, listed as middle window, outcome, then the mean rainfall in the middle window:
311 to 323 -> -3.89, 72.1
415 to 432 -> -4.29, 61.3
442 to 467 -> -2.95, 53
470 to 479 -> -0.84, 50.7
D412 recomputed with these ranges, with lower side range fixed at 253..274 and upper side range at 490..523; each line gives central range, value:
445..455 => -0.159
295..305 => -0.111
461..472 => -0.073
